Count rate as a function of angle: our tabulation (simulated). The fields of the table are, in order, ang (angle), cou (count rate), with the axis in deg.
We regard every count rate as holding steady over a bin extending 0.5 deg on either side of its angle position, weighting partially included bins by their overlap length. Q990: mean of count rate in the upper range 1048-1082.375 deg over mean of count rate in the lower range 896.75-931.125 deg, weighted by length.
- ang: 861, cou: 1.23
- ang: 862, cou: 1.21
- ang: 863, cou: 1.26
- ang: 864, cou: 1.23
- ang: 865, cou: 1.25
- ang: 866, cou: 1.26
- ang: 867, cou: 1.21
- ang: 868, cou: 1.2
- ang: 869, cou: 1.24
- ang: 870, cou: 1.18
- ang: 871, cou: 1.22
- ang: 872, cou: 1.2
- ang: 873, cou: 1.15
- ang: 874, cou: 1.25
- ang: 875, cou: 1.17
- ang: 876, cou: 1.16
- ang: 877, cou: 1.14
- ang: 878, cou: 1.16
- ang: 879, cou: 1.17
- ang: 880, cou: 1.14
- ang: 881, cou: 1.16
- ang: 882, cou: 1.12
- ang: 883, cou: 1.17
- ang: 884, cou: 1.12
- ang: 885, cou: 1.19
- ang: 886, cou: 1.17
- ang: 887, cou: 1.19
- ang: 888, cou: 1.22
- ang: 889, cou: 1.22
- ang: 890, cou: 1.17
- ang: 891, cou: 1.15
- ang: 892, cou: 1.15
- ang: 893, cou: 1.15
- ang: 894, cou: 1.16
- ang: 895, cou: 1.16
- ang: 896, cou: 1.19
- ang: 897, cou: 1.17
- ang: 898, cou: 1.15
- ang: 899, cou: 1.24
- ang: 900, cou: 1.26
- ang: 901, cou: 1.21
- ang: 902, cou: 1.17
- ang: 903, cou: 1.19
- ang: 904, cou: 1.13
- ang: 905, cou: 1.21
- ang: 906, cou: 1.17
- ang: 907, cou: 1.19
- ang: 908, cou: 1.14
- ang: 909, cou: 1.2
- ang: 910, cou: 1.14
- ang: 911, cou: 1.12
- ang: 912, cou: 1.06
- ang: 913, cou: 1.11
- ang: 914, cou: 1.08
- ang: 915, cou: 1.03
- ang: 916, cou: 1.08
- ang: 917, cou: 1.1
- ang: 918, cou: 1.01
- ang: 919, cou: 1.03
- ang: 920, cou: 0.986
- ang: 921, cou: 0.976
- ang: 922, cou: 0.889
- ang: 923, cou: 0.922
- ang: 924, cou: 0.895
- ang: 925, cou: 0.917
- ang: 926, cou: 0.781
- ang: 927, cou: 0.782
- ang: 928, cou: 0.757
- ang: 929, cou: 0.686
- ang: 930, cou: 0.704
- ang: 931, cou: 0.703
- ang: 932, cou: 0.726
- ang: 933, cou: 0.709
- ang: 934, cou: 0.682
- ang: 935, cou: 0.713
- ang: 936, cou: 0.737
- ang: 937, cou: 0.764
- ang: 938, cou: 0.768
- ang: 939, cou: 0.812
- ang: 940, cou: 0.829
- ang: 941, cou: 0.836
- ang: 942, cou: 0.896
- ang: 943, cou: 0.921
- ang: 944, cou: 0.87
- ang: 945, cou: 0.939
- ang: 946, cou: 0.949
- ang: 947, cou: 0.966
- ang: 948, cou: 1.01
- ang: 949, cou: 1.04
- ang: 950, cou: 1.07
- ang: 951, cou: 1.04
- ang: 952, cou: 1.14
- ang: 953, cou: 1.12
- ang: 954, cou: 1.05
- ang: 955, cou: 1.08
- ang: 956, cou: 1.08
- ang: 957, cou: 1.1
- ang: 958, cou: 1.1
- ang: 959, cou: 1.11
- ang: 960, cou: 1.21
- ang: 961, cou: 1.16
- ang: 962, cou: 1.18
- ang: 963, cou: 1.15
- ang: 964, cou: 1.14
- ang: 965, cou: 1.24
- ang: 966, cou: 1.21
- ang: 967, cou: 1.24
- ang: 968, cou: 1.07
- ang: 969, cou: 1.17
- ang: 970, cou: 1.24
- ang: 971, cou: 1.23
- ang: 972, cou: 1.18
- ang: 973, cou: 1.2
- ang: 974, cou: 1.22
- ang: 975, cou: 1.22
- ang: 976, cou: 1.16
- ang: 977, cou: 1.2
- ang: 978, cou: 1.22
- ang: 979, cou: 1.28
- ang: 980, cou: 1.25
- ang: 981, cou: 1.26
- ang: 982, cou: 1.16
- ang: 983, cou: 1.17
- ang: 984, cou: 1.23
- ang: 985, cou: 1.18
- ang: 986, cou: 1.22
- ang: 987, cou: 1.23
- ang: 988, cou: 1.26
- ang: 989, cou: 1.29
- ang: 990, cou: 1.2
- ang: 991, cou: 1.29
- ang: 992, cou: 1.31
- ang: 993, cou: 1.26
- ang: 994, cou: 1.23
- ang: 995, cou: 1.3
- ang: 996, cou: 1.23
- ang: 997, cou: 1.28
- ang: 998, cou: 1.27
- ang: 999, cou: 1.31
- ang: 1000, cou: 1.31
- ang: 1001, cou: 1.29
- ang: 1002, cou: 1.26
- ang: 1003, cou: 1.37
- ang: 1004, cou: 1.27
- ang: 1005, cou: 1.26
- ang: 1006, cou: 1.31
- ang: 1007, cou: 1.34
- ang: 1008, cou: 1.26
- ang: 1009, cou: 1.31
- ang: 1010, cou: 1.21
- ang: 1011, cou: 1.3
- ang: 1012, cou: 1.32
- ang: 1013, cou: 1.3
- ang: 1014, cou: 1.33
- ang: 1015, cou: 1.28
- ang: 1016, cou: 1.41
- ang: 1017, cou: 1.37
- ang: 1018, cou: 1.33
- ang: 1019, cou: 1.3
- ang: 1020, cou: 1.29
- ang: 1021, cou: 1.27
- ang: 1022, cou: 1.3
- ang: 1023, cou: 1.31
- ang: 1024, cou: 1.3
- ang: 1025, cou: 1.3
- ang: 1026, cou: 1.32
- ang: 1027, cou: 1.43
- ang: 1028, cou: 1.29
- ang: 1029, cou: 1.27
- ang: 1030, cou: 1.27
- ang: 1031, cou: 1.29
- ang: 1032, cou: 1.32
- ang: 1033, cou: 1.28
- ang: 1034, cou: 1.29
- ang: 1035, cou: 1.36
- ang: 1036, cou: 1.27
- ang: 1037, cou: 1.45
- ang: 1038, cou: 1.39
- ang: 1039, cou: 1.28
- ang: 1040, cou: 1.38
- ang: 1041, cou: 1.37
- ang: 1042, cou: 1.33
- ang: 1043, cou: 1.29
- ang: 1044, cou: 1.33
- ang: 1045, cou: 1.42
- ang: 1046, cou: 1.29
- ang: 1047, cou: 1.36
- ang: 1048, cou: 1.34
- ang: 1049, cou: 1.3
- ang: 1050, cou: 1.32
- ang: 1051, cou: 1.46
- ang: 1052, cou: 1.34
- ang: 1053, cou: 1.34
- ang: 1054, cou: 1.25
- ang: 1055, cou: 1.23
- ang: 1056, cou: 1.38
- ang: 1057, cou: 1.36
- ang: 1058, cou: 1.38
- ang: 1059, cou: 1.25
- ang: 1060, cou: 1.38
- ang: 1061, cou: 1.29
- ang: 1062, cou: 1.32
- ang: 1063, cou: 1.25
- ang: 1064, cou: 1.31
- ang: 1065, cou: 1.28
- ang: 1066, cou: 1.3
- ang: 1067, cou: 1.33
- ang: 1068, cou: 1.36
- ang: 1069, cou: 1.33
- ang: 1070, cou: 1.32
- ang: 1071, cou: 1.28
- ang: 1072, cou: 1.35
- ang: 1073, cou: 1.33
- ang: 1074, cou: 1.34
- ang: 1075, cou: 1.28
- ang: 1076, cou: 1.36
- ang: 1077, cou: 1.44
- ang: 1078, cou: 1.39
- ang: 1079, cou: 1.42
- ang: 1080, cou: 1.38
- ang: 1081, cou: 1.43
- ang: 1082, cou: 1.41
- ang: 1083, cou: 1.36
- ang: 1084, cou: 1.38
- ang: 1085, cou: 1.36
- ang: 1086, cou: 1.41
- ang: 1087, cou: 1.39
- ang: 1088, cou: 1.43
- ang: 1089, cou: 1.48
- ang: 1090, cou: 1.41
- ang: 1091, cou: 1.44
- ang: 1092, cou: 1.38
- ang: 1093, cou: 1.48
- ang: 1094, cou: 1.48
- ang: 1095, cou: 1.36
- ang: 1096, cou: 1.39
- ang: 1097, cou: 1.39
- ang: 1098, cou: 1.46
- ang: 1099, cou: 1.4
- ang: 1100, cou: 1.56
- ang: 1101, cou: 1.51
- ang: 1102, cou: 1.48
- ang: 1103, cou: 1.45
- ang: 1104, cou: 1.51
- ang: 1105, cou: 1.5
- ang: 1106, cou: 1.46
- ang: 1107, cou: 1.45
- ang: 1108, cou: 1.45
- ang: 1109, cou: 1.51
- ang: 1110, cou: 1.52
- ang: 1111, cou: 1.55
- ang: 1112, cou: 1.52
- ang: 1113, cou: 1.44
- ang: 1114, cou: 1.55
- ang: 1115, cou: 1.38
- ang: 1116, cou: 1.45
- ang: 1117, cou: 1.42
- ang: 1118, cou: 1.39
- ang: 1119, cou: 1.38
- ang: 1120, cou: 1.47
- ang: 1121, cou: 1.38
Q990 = 1.3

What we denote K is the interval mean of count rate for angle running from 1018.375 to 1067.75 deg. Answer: 1.32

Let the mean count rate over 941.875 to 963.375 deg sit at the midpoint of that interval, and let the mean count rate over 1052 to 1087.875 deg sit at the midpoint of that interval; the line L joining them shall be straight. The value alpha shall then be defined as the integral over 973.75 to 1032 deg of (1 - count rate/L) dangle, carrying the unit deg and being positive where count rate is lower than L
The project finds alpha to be -4.8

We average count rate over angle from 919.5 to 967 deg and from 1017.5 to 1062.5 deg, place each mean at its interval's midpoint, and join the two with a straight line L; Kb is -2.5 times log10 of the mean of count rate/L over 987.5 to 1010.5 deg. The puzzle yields -0.10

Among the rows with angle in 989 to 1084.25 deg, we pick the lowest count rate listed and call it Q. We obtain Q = 1.2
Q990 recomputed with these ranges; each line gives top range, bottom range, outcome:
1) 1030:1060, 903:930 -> 1.32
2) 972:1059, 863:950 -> 1.23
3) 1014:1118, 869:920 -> 1.19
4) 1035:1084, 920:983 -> 1.33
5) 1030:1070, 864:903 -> 1.12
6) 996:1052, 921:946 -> 1.63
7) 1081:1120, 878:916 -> 1.25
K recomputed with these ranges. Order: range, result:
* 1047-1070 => 1.32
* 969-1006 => 1.25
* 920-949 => 0.833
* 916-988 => 1.03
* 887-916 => 1.16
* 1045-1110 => 1.38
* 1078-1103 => 1.42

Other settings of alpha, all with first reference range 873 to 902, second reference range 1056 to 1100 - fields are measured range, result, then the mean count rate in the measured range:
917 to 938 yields 6.8 deg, 0.824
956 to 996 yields 1.9 deg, 1.21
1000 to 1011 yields 0.1 deg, 1.29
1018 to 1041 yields 0.1 deg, 1.32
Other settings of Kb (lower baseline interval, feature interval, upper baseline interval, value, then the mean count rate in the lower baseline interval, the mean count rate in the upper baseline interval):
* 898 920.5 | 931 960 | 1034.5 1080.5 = 0.26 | 1.13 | 1.34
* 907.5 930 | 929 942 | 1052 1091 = 0.33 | 0.98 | 1.35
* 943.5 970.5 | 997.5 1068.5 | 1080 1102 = -0.03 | 1.1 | 1.42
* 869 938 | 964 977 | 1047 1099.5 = -0.02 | 1.06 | 1.36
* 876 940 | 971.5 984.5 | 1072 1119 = -0.02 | 1.04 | 1.43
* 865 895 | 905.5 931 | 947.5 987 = 0.19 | 1.18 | 1.16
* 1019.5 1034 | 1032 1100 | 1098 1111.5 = 0.03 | 1.3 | 1.49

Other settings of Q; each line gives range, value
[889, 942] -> 0.682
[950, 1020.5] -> 1.04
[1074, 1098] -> 1.28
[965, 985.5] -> 1.07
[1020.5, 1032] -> 1.27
